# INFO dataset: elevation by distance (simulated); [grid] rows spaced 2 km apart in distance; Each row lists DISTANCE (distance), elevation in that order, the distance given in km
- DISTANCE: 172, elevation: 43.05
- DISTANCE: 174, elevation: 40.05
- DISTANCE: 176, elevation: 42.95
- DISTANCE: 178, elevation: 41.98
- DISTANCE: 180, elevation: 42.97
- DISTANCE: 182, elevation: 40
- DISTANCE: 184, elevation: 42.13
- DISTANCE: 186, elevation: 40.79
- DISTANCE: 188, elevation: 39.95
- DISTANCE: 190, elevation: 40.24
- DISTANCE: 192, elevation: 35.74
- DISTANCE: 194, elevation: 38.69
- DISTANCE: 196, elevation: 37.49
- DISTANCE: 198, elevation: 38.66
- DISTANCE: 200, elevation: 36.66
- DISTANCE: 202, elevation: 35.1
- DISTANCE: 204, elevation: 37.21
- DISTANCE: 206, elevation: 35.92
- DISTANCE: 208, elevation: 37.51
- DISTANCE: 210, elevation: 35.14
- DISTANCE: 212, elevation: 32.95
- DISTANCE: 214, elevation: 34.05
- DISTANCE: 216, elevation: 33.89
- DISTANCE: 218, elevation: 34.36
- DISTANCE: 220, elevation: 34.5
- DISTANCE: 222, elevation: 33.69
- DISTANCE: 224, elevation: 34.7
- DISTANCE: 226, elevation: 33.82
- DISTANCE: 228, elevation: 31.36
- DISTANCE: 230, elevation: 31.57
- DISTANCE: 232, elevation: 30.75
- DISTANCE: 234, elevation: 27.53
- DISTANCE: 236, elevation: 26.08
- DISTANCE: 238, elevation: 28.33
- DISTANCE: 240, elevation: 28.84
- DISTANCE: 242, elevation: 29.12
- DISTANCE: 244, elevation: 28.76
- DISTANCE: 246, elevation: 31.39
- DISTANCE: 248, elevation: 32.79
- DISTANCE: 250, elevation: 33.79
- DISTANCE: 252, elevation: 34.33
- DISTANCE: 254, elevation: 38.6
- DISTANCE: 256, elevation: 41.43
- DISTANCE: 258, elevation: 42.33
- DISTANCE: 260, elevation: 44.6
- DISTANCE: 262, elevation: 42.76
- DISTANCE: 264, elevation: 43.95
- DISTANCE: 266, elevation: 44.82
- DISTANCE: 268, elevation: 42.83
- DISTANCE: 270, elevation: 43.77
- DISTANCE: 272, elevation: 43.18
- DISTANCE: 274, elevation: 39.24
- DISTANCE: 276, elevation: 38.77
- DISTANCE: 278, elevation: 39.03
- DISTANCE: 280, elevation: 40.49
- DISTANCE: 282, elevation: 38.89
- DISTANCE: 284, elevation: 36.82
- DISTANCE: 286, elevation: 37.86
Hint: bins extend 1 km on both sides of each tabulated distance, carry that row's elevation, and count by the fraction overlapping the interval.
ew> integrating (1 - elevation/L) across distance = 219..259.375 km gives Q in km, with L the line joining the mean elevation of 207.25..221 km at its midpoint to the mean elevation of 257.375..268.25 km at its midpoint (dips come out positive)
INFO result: 6.6 km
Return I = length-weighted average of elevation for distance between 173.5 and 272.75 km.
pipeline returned 36.6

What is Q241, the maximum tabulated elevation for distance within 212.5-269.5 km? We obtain 44.82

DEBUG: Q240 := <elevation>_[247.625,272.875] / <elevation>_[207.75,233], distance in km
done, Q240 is 1.22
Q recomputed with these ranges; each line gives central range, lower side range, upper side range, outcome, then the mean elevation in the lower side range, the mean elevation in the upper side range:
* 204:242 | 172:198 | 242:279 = 6.8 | 40.3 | 39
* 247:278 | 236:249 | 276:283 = -5.0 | 29.6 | 39.4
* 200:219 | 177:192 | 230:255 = 0.7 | 40.8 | 30.9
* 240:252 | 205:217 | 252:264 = 2.6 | 34.9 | 41.5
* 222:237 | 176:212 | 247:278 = 3.2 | 38.6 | 40.4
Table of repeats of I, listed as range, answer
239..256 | 32.7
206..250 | 32.1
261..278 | 42.2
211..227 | 34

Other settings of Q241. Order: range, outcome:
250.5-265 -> 44.6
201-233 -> 37.51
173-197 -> 42.97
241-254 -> 38.6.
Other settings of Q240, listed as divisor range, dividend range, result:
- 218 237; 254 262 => 1.33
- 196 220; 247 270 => 1.13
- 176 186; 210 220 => 0.81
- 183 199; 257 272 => 1.11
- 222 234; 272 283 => 1.23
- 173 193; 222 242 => 0.75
